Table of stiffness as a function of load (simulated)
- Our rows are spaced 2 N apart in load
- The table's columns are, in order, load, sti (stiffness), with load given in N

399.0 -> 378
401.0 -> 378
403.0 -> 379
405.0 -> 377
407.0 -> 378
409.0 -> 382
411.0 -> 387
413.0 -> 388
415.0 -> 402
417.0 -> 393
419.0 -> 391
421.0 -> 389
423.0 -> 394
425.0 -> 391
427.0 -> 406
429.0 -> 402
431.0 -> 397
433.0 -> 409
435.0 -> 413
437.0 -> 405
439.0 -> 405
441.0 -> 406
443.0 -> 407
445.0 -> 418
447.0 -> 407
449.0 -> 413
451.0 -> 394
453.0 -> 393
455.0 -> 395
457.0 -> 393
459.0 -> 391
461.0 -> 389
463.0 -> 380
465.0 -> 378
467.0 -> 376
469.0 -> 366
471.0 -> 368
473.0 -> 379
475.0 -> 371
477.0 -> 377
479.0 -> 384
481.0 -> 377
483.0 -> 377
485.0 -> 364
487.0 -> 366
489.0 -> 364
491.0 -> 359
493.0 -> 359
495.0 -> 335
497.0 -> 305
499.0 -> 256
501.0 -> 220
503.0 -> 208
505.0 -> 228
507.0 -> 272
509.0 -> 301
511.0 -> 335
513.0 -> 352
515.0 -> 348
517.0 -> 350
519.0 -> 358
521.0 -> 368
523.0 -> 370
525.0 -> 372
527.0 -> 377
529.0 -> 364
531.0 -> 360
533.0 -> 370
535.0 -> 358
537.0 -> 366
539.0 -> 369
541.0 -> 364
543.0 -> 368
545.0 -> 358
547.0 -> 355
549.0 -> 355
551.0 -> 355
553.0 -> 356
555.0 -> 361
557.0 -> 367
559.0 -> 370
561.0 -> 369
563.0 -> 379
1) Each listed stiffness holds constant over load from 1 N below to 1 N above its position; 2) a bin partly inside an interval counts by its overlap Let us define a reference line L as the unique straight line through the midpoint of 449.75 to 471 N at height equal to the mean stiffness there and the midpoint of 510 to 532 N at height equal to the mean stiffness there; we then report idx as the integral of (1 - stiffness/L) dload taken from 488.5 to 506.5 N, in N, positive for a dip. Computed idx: 3.88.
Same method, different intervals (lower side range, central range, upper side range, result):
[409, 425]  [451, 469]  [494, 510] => -3.2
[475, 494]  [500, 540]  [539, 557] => 3.5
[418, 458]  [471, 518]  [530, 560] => 6.2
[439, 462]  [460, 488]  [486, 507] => -2.2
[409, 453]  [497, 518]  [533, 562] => 4.9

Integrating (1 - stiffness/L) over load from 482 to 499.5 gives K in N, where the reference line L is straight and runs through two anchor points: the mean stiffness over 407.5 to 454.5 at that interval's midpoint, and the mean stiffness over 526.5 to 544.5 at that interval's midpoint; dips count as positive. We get 1.6 N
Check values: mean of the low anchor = 399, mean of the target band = 345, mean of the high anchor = 366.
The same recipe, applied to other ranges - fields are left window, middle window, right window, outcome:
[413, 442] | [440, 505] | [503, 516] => -3.27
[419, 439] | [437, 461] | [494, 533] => -1.25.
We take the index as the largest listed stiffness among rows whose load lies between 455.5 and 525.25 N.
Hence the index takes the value 393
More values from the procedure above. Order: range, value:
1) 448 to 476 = 413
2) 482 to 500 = 377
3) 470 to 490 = 384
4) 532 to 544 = 370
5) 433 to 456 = 418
